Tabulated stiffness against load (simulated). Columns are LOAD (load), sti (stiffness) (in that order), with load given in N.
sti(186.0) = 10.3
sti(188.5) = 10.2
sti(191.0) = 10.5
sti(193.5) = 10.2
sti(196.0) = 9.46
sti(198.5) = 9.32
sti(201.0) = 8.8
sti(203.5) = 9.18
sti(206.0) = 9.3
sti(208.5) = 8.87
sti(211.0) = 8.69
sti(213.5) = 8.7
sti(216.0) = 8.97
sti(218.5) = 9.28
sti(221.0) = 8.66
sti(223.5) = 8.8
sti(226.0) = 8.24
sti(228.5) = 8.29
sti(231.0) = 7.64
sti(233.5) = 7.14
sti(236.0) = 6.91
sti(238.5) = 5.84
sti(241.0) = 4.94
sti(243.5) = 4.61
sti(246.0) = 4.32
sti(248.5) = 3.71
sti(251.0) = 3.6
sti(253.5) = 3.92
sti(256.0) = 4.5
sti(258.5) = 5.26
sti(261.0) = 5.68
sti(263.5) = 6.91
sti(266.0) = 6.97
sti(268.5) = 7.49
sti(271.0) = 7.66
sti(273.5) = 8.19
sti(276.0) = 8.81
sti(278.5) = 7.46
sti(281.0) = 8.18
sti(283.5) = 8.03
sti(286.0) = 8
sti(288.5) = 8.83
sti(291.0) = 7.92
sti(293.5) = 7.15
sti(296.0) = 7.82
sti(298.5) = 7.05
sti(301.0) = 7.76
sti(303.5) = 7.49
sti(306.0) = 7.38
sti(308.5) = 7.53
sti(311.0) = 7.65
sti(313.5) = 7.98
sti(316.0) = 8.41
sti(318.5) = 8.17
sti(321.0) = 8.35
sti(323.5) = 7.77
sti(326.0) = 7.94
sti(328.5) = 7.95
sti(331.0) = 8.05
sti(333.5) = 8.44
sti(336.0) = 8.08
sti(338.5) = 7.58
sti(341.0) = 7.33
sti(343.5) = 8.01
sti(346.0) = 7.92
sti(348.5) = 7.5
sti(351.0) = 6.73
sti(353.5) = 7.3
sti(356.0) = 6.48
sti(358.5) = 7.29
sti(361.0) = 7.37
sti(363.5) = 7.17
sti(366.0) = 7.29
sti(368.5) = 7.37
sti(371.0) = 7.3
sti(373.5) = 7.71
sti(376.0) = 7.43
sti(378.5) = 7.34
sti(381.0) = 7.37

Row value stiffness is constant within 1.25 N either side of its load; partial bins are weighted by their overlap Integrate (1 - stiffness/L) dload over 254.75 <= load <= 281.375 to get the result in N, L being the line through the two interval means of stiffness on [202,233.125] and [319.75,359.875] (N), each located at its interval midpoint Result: 4.1 N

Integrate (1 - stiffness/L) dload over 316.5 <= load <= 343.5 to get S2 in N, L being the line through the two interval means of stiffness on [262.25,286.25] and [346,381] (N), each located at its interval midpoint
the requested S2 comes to -1.9 N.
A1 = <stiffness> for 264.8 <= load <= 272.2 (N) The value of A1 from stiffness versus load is 7.37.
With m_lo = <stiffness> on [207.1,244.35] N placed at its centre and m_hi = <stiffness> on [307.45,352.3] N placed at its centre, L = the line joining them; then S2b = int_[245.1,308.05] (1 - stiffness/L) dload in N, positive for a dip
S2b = 7.9 N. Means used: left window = 7.74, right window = 7.86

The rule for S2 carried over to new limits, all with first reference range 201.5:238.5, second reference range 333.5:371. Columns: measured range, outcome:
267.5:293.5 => -0.2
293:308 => 0.7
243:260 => 8.1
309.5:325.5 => -0.8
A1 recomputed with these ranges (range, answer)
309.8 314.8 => 7.82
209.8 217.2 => 8.79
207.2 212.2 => 8.79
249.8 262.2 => 4.59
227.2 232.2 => 7.97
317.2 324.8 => 8.1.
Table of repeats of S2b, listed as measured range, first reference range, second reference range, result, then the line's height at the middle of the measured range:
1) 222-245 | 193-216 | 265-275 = 4.2 N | 8.46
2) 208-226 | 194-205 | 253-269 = -1.2 N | 8.28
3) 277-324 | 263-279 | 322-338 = 0.0 N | 7.85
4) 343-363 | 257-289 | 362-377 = 0.3 N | 7.39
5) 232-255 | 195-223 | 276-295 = 9.5 N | 8.55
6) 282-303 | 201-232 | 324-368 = 0.6 N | 8.04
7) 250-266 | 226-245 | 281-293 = 4.7 N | 7.25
